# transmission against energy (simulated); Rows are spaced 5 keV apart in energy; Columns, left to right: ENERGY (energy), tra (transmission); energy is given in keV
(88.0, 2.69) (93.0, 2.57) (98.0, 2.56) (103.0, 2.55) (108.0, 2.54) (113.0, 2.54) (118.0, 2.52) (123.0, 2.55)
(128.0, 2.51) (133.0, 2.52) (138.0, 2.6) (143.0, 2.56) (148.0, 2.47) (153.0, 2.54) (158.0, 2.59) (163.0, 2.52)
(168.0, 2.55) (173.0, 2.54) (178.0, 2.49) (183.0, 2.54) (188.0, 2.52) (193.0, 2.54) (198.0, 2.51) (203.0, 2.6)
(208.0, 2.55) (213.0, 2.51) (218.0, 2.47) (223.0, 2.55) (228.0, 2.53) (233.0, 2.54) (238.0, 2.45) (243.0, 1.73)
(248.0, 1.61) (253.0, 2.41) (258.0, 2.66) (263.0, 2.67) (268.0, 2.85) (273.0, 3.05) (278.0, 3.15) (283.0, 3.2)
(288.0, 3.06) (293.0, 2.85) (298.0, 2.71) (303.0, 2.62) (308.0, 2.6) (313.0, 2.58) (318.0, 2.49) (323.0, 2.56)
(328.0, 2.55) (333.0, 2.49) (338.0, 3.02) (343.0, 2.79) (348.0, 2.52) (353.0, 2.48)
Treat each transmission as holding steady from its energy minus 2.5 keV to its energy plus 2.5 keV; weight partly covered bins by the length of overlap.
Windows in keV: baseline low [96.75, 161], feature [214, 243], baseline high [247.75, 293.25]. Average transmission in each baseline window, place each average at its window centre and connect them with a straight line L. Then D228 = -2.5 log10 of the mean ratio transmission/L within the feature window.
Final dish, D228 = 0.12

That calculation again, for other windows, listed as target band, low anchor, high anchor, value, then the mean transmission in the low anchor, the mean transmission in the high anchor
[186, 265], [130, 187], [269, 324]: 0.10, 2.54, 2.81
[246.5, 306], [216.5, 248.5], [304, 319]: -0.13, 2.3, 2.57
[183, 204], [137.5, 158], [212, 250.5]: -0.06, 2.54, 2.29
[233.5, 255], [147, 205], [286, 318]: 0.25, 2.54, 2.71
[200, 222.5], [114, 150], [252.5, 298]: 0.08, 2.53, 2.89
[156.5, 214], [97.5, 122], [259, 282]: 0.08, 2.54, 2.93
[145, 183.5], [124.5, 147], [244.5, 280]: 0.01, 2.54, 2.6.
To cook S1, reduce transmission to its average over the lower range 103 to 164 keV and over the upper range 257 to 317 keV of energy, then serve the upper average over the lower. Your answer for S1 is 1.1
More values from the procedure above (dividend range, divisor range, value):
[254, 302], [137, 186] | 1.14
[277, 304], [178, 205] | 1.16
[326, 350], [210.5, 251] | 1.17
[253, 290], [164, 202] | 1.15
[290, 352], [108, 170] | 1.04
